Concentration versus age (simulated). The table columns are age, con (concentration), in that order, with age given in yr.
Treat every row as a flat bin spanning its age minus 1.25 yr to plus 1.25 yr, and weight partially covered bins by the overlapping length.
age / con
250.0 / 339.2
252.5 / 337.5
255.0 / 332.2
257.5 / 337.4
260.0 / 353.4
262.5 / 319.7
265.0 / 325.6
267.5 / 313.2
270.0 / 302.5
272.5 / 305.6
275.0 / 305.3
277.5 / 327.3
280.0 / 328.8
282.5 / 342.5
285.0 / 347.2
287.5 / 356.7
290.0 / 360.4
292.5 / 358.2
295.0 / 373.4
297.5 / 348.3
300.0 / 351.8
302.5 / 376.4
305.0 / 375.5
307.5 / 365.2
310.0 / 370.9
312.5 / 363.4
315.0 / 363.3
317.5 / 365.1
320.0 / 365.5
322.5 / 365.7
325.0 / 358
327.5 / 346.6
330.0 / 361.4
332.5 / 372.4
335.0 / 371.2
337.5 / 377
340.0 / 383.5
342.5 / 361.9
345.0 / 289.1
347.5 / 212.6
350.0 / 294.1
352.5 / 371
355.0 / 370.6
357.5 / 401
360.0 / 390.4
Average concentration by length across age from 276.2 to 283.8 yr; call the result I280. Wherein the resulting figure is 333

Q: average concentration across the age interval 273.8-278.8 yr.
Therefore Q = 317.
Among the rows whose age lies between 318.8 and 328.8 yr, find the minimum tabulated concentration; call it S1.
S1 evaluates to 346.6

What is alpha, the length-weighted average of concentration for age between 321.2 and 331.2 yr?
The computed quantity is 358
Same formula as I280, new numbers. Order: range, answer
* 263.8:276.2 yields 310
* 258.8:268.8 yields 328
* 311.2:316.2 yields 363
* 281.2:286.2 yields 345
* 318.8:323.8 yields 366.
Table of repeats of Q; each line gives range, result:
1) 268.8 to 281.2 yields 314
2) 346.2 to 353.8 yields 293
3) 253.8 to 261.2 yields 341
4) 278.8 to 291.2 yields 347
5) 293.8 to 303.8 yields 362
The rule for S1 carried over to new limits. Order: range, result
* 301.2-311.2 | 365.2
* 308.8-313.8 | 363.4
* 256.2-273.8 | 302.5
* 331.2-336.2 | 371.2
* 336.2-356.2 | 212.6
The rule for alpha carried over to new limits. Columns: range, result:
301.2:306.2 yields 376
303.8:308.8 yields 370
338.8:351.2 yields 308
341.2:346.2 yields 326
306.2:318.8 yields 366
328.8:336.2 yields 368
